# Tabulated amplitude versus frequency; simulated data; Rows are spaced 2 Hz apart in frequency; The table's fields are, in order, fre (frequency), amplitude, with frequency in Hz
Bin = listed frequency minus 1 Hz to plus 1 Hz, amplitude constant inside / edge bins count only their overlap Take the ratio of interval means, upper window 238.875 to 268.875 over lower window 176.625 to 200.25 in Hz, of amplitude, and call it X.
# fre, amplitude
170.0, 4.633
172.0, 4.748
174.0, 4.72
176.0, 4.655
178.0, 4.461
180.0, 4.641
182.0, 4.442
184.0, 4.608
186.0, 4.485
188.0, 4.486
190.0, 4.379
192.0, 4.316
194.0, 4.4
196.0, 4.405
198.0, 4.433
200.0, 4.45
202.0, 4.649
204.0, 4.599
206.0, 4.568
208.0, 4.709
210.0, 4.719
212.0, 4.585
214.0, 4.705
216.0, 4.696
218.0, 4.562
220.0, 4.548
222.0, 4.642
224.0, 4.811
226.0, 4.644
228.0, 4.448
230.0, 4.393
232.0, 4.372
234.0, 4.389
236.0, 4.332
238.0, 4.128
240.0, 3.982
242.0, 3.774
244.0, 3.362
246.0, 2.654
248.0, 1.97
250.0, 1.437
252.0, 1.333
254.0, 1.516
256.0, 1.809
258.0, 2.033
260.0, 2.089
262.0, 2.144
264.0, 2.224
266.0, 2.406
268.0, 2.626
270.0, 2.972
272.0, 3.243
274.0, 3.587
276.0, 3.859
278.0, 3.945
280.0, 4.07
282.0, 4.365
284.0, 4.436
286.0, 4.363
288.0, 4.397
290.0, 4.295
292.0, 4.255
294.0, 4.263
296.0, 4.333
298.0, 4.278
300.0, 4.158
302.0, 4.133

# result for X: 0.53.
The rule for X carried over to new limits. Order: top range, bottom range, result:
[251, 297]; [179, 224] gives 0.71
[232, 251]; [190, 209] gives 0.75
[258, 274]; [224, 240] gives 0.58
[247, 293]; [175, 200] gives 0.67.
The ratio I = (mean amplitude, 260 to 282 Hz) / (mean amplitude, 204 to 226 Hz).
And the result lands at 0.67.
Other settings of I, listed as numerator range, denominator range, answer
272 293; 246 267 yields 2.13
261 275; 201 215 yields 0.59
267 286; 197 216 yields 0.81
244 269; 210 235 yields 0.45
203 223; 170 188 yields 1.01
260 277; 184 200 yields 0.64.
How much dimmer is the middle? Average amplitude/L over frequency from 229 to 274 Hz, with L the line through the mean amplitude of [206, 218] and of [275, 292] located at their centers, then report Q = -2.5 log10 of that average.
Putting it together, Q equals 0.47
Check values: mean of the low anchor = 4.66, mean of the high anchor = 4.22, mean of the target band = 2.89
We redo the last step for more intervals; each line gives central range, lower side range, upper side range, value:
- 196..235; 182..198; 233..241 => -0.063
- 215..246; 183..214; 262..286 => -0.058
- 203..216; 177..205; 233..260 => -0.187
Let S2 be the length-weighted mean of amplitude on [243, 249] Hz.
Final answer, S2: 2.66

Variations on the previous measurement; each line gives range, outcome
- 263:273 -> 2.69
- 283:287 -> 4.4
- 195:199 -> 4.42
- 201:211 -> 4.65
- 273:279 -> 3.8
